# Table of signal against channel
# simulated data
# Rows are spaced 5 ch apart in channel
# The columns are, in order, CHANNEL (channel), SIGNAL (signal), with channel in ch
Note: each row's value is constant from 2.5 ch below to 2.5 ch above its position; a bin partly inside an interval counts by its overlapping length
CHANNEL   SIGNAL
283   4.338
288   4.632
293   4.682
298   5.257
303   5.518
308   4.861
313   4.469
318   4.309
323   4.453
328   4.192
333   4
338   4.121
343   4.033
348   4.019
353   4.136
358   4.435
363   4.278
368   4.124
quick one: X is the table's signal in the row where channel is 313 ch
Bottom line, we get 4.469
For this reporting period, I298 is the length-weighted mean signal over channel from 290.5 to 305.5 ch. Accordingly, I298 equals 5.15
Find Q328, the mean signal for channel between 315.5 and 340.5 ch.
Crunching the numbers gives 4.22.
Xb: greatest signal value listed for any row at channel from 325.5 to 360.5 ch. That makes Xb 4.435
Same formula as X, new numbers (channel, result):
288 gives 4.632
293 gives 4.682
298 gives 5.257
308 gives 4.861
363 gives 4.278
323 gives 4.453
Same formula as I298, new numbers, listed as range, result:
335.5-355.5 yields 4.08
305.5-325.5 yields 4.52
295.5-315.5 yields 5.03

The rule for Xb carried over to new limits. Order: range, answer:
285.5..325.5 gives 5.518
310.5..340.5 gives 4.469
